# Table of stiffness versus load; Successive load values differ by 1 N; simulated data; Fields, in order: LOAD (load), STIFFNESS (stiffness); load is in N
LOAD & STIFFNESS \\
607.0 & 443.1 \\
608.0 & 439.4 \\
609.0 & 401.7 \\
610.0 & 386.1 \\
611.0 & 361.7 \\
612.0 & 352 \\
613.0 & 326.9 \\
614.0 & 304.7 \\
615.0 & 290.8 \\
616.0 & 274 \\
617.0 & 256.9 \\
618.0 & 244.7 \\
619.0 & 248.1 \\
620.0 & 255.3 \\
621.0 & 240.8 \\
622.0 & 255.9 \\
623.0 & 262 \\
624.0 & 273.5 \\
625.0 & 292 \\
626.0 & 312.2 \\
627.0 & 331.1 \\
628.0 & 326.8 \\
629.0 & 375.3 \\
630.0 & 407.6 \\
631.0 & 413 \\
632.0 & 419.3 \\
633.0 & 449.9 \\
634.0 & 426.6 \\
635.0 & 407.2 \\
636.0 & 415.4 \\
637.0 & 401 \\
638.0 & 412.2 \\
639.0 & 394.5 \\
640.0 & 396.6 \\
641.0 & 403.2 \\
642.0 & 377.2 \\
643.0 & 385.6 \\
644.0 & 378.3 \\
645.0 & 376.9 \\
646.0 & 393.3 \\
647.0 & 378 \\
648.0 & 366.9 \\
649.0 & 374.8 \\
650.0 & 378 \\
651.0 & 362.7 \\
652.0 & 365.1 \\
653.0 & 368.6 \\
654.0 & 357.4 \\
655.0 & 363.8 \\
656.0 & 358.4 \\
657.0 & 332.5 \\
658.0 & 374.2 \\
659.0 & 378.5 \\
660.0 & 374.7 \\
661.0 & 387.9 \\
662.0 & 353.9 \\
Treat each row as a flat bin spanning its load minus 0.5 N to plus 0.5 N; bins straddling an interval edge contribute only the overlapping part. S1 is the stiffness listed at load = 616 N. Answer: 274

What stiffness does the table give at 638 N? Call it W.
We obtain 412.2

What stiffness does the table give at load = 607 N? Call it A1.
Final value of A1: 443.1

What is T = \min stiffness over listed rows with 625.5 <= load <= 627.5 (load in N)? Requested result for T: 312.2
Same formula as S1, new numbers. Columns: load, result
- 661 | 387.9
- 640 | 396.6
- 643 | 385.6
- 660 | 374.7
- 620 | 255.3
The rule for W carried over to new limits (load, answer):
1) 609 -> 401.7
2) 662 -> 353.9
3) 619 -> 248.1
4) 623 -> 262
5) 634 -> 426.6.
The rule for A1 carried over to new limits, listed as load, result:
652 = 365.1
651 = 362.7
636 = 415.4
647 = 378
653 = 368.6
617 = 256.9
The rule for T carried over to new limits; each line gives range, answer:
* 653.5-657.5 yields 332.5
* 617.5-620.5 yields 244.7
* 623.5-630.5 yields 273.5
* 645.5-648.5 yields 366.9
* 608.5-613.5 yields 326.9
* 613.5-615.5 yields 290.8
